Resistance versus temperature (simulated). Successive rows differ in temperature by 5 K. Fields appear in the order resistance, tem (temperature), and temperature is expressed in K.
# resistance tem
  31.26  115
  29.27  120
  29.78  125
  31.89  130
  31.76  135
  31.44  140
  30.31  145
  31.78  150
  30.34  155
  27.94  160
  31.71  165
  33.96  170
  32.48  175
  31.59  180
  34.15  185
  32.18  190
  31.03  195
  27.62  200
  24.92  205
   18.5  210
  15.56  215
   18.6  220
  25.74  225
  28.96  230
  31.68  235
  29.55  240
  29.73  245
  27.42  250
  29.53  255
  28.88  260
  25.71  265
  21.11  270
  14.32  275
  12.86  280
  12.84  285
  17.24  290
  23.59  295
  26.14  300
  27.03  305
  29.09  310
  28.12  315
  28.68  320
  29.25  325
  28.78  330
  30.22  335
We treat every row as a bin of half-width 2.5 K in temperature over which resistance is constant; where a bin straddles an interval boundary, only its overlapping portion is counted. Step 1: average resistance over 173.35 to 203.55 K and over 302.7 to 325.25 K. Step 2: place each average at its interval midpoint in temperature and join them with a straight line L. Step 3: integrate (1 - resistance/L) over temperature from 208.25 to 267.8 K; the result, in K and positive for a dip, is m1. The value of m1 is 8.3 K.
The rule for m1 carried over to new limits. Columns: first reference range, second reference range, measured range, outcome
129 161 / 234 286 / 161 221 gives 0.8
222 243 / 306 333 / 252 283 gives 7.3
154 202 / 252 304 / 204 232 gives 5.7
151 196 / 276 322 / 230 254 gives -2.5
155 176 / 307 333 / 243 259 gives 0.6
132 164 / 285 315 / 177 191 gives -1.7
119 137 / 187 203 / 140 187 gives -1.7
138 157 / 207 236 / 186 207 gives -3.1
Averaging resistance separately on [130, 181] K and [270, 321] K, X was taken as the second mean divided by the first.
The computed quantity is 0.69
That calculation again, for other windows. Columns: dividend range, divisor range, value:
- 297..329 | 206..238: 1.20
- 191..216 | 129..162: 0.80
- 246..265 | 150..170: 0.92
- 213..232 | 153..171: 0.72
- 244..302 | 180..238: 0.84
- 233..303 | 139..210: 0.78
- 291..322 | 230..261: 0.90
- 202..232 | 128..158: 0.71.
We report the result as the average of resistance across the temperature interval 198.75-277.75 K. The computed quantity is 24.8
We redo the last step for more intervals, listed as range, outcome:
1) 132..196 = 31.6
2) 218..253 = 27.5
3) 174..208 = 30.3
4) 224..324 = 25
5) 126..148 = 31.3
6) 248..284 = 22.4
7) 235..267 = 28.8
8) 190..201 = 30.2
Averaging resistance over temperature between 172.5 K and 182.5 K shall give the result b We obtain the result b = 32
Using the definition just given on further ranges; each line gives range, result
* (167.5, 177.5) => 33.2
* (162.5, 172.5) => 32.8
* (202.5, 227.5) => 20.7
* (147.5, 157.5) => 31.1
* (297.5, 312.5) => 27.4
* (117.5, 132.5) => 30.3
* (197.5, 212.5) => 23.7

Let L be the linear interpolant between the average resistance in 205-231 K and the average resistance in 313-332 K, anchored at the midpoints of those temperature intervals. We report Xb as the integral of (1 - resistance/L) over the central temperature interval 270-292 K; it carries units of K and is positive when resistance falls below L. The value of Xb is 9.2 K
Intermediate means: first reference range 21.4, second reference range 28.7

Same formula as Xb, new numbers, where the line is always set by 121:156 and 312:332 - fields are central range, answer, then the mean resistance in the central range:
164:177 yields -1.0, 32.8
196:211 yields 2.6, 24.9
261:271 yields 1.6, 24.6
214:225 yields 3.9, 19.3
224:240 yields 0.3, 29.2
